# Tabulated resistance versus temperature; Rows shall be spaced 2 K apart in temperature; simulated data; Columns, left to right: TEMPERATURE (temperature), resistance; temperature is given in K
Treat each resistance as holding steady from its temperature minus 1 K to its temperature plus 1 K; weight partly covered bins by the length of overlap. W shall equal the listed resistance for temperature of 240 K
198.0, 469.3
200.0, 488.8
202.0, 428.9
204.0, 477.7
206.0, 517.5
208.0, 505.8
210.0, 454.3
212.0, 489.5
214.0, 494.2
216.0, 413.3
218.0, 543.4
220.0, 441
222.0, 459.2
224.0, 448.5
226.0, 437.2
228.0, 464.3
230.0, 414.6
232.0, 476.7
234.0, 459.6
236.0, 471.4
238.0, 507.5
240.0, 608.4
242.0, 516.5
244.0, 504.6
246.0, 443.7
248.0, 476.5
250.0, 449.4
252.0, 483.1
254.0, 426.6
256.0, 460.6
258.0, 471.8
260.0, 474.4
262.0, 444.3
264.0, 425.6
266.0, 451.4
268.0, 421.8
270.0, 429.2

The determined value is 608.4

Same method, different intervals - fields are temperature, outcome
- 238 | 507.5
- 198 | 469.3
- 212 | 489.5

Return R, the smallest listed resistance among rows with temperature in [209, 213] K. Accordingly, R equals 454.3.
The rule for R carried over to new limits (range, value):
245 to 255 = 426.6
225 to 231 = 414.6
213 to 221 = 413.3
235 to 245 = 471.4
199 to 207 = 428.9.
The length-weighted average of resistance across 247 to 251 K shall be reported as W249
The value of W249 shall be 463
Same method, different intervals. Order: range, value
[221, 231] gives 445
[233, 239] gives 480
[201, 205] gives 453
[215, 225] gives 461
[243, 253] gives 471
